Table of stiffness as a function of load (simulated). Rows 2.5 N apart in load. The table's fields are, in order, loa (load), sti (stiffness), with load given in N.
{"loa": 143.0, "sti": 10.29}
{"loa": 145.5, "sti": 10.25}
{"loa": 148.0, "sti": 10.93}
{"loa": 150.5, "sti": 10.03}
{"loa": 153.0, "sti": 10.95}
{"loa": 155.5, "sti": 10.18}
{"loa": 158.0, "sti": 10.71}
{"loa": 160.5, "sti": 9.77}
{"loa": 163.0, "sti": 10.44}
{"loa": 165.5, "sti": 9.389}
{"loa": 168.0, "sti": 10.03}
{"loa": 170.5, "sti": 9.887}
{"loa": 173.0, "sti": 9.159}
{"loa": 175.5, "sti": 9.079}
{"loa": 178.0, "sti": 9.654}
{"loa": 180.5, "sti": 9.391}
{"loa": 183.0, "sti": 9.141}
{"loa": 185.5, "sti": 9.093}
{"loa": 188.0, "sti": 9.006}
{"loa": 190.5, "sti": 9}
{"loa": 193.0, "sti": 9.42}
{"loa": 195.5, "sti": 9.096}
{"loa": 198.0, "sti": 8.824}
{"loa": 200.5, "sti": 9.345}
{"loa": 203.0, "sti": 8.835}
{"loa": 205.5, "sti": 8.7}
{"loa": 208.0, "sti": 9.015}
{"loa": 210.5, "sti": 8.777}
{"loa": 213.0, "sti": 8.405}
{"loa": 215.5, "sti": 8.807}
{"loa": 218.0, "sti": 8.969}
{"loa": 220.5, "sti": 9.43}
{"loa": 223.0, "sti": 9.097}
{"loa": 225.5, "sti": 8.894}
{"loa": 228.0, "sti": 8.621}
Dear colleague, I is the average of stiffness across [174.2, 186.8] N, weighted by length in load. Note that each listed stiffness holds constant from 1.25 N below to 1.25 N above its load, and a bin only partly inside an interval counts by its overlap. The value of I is 9.27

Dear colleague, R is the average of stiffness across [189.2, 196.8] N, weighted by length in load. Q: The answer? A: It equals 9.17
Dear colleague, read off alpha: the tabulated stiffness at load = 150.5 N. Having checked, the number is 10.03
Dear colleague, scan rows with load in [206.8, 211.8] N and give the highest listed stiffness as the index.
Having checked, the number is 9.015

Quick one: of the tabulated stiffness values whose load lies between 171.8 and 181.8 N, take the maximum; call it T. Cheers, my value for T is 9.654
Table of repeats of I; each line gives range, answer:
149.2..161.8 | 10.3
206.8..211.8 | 8.89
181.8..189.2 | 9.08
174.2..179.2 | 9.36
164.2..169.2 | 9.71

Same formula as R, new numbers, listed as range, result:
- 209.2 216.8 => 8.67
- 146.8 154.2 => 10.6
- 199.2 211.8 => 8.93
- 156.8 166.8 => 10.1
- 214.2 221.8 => 9.06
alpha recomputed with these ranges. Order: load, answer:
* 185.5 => 9.093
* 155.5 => 10.18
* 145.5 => 10.25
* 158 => 10.71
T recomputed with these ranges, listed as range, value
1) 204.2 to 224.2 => 9.43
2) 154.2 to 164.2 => 10.71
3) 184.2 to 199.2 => 9.42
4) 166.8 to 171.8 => 10.03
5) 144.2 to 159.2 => 10.95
